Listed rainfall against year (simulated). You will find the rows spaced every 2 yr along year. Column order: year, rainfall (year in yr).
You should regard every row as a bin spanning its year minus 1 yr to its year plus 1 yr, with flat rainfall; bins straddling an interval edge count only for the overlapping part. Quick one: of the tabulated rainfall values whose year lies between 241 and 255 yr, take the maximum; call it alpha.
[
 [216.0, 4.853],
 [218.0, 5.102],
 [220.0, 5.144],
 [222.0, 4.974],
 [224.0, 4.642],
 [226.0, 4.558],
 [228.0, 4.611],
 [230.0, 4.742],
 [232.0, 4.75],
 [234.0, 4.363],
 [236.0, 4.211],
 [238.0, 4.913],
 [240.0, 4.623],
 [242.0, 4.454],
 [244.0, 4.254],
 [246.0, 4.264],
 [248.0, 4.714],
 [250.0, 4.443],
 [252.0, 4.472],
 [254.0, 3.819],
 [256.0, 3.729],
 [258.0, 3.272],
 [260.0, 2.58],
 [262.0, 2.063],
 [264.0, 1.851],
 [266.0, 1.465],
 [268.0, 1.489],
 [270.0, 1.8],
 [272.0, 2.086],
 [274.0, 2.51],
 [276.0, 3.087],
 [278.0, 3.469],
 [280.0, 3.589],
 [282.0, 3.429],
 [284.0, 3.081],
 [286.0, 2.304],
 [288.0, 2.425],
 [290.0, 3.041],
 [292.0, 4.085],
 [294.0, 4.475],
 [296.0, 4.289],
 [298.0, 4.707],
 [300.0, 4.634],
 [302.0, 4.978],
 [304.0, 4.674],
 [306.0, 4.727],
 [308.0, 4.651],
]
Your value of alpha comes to 4.714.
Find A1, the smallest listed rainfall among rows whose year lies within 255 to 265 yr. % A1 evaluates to 1.851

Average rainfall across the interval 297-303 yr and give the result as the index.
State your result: 4.77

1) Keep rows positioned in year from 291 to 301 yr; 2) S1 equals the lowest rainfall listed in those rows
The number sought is 4.085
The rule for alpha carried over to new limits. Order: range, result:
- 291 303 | 4.978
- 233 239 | 4.913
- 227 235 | 4.75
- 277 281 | 3.589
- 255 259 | 3.729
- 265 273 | 2.086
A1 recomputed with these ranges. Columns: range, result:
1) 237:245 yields 4.254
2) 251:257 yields 3.729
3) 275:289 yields 2.304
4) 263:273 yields 1.465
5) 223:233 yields 4.558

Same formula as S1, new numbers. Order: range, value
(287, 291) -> 2.425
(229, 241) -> 4.211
